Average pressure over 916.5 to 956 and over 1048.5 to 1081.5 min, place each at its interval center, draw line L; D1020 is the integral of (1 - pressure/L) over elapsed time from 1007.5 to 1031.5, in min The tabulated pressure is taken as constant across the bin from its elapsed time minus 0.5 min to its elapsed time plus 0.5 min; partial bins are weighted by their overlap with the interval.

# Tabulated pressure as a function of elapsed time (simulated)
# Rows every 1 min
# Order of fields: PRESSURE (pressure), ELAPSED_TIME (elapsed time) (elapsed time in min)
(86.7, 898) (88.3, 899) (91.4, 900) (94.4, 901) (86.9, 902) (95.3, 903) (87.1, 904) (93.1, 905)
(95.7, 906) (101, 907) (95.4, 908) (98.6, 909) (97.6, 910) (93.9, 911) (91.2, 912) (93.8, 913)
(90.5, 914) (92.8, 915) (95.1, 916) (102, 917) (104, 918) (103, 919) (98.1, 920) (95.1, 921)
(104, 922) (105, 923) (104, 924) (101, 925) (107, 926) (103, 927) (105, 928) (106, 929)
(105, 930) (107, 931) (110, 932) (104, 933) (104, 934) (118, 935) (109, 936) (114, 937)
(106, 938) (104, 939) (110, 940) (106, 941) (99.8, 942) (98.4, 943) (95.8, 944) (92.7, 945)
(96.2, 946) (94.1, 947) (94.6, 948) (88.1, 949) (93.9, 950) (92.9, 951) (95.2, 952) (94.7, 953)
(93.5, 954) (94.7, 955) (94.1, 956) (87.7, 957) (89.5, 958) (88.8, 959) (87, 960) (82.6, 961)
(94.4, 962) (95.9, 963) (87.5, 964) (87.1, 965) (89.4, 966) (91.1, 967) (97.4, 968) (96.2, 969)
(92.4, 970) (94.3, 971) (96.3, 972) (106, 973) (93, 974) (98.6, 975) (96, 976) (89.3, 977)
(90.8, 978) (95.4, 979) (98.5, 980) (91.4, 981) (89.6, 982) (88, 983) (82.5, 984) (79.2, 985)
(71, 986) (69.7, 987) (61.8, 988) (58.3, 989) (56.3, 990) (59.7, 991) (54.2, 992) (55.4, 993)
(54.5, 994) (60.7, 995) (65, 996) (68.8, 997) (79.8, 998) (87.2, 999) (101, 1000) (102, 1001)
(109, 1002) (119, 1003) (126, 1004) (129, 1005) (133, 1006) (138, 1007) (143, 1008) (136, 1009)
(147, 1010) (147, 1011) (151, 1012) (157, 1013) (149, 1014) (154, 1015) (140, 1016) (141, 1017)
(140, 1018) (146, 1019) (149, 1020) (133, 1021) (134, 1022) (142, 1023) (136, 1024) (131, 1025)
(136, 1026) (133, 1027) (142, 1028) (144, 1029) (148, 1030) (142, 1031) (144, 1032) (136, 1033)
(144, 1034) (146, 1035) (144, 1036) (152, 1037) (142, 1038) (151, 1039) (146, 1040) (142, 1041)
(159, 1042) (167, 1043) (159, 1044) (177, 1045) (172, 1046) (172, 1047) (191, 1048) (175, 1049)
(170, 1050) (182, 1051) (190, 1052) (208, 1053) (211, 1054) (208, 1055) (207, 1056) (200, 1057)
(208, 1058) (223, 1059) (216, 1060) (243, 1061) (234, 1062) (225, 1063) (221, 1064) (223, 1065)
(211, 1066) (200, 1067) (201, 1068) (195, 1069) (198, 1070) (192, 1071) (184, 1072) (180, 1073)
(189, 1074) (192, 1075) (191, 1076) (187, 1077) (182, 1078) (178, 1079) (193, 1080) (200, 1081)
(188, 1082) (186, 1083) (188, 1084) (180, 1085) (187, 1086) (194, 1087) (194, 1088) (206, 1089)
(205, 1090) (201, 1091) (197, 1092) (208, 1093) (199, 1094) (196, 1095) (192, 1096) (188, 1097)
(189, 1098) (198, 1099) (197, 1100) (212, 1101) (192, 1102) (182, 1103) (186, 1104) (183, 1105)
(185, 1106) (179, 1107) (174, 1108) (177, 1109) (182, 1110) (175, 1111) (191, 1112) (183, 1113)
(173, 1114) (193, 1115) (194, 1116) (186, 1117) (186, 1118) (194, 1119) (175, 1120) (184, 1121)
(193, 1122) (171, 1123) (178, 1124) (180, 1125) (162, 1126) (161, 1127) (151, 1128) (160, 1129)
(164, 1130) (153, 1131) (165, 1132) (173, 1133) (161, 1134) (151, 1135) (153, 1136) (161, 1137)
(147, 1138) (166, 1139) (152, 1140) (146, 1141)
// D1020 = 3.3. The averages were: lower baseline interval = 101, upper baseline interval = 201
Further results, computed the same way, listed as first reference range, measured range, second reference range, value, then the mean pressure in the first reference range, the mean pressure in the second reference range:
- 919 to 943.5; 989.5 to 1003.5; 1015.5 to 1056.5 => 6.22 min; 105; 157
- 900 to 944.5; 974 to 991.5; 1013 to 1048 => 6.25 min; 101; 148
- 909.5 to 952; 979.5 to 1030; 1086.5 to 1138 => 9.12 min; 101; 182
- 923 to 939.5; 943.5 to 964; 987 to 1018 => 2.75 min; 107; 106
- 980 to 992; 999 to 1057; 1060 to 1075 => -4.06 min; 73.7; 207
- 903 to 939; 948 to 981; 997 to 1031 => 6.53 min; 101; 133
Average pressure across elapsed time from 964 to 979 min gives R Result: 94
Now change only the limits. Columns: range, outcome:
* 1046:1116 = 195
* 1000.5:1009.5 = 126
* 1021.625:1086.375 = 178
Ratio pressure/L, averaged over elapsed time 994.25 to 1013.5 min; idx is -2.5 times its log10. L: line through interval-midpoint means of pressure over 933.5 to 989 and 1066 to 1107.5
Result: 0.12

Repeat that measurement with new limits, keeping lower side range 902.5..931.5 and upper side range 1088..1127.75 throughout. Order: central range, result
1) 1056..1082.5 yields -0.19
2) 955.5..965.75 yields 0.31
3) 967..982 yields 0.30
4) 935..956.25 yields 0.13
